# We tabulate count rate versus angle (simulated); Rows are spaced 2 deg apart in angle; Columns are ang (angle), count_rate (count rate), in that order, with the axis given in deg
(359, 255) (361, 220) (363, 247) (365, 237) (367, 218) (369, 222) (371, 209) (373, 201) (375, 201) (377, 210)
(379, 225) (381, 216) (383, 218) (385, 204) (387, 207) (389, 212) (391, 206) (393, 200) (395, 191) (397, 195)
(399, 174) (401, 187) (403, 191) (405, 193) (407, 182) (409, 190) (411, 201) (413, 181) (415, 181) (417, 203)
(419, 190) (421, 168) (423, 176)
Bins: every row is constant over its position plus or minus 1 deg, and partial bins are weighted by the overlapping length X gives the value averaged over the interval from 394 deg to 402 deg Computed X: 187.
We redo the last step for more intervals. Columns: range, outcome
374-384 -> 214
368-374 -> 211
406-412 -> 191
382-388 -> 210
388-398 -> 201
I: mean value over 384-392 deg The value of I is 207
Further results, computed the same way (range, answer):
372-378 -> 204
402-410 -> 189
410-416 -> 188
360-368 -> 230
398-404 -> 184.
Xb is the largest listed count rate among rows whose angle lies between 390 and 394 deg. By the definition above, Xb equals 206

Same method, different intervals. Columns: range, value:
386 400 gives 212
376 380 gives 225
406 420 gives 203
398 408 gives 193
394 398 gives 195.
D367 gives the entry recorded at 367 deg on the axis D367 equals 218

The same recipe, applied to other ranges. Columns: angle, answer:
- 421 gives 168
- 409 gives 190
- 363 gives 247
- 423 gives 176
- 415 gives 181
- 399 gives 174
